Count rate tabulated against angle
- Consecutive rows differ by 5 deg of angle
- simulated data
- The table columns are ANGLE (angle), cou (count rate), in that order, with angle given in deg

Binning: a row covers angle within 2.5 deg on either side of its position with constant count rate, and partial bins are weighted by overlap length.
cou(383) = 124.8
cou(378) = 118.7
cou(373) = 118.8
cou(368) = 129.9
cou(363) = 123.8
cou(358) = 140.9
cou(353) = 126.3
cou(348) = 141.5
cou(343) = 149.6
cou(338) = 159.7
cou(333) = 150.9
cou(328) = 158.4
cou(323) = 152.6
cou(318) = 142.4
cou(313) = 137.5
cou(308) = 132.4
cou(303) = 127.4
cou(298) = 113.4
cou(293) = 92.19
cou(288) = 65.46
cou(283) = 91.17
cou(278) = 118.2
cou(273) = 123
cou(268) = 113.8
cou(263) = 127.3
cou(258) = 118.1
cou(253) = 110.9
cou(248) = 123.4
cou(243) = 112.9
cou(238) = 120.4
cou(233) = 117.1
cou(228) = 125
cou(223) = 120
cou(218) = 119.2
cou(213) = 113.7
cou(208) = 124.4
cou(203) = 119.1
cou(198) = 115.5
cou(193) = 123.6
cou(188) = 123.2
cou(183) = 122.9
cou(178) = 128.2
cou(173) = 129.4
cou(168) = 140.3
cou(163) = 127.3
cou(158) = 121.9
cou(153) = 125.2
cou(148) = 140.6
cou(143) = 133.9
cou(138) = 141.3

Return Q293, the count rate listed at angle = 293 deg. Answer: 92.19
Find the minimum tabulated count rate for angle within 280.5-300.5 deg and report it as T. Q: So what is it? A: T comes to 65.46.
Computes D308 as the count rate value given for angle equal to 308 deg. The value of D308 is 132.4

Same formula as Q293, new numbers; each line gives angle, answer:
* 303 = 127.4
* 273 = 123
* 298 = 113.4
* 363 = 123.8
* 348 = 141.5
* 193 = 123.6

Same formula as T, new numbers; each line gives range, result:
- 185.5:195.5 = 123.2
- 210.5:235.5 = 113.7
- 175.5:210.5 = 115.5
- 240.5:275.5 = 110.9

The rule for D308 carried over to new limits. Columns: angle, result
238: 120.4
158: 121.9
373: 118.8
